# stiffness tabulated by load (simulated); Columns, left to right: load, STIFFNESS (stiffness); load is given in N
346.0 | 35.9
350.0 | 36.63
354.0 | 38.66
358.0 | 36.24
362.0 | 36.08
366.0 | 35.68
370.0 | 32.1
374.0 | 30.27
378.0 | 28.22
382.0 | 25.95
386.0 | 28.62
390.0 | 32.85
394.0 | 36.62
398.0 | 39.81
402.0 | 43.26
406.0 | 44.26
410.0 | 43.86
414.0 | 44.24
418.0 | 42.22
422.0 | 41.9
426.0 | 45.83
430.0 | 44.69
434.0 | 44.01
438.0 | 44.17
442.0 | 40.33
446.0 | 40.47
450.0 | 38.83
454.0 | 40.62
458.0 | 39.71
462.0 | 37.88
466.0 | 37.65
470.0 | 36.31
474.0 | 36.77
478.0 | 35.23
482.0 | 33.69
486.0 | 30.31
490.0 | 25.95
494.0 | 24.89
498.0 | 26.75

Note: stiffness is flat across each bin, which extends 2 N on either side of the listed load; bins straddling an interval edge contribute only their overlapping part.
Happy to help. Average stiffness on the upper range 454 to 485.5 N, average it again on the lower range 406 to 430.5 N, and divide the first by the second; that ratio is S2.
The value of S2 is 0.8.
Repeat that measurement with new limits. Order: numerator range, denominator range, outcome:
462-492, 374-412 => 0.95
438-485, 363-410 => 1.09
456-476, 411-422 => 0.87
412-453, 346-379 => 1.23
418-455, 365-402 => 1.29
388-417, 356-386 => 1.28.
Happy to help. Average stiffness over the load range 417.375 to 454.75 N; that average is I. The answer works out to 42.4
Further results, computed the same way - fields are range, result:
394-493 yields 39.5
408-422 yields 43.2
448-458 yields 39.7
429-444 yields 43.2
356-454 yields 38.4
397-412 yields 43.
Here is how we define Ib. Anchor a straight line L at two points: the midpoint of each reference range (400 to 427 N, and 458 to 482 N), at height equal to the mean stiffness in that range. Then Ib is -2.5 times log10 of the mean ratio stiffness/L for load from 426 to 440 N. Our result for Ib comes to -0.083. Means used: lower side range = 43.6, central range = 44.5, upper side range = 36.8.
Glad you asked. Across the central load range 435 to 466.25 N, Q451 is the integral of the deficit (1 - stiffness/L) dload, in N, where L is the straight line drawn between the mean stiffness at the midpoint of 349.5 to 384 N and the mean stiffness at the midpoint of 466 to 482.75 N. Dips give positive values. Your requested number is -4.4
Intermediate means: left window 33.2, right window 35.9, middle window 40.2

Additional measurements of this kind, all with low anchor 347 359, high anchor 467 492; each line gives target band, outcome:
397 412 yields -3.14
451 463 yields -1.97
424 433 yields -2.67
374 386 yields 2.79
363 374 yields 0.97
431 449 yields -4.04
